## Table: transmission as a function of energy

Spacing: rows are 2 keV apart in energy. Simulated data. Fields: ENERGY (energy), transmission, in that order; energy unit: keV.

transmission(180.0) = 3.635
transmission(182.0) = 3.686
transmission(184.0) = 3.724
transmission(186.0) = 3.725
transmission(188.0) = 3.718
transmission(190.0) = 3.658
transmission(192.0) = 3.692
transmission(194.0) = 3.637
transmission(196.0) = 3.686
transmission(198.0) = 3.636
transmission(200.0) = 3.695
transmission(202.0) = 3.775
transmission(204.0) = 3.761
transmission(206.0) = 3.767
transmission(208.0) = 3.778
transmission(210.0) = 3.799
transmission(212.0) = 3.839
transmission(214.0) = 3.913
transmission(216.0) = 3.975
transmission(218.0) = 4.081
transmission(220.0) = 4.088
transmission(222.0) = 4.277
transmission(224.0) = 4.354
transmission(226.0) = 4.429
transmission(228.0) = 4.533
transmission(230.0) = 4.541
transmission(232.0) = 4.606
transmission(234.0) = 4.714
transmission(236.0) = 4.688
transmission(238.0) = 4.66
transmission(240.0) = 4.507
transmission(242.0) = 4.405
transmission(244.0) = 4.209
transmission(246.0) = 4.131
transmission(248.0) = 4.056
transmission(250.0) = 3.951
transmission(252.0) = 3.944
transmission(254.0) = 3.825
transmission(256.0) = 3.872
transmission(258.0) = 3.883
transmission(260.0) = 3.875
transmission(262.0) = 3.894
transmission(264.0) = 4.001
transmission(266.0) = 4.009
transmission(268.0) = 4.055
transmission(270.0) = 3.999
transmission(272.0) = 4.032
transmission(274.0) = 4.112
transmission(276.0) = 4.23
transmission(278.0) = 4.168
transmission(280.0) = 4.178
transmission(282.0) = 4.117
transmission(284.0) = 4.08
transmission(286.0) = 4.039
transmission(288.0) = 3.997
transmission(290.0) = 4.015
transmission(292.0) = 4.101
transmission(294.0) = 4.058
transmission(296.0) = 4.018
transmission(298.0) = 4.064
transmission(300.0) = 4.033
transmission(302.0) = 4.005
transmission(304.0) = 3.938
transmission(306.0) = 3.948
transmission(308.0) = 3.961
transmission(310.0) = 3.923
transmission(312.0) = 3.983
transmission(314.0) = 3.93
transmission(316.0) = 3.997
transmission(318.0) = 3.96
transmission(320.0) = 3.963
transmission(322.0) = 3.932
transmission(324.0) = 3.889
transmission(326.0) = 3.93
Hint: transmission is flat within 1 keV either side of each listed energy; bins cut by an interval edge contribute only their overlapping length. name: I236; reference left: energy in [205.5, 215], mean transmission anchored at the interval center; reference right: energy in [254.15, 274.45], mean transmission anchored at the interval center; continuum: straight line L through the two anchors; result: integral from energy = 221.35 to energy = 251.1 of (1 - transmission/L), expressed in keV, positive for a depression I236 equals -3.9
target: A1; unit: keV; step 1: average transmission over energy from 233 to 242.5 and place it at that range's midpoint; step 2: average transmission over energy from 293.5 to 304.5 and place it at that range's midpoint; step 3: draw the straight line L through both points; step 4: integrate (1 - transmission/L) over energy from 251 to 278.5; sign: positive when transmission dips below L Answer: 2.2 keV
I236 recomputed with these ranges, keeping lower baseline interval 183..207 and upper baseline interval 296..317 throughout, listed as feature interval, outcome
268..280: -0.64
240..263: -1.09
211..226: -1.33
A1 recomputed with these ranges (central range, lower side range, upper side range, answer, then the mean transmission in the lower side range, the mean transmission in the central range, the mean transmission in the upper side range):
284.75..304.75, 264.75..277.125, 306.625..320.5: -0.1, 4.07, 4.03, 3.96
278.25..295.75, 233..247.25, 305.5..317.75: 0.2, 4.47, 4.07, 3.96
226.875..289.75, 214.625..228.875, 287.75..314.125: -0.6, 4.24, 4.17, 4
